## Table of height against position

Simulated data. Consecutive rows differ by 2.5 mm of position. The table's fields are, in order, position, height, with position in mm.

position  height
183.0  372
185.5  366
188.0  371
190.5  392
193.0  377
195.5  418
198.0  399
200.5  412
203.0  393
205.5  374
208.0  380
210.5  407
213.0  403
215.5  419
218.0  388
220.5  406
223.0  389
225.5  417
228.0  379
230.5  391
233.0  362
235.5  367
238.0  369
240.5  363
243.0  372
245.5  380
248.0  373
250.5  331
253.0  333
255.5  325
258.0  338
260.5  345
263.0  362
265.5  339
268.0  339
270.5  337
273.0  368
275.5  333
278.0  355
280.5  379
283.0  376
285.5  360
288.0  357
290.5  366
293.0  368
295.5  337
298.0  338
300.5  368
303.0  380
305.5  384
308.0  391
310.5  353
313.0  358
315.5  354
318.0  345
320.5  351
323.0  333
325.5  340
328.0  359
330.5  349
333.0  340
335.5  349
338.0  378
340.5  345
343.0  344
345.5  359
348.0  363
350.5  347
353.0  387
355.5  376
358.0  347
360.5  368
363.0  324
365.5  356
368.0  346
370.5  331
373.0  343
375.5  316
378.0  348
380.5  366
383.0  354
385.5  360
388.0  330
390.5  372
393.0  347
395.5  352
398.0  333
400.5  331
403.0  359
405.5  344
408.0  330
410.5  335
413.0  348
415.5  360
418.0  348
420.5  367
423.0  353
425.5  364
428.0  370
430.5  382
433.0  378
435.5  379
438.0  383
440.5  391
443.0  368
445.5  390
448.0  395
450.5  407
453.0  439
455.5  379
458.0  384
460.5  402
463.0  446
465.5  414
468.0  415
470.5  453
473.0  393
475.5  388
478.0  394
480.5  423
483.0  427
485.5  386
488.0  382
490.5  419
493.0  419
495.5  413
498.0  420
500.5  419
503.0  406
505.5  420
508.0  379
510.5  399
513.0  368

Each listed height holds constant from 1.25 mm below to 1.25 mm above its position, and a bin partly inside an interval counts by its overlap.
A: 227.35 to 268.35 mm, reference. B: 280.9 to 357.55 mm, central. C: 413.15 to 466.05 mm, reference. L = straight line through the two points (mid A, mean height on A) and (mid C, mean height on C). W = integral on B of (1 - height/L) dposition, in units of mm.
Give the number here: 1.8 mm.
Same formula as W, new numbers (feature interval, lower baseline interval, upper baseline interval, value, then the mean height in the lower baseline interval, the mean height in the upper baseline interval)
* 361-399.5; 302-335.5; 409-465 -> 2.4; 356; 381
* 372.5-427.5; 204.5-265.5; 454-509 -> 6.7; 373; 408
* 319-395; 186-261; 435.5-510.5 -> 8.1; 379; 405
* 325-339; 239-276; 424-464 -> 0.5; 350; 390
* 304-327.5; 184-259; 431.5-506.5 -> 1.9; 380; 404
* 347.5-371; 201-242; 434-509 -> 2.5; 388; 404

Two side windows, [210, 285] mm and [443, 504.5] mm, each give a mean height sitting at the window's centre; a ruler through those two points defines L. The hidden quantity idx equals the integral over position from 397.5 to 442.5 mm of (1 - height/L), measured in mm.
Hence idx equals 4.4 mm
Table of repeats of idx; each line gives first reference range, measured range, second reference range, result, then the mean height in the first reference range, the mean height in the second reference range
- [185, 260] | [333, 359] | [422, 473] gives 2.0 mm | 380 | 395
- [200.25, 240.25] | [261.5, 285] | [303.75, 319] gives 1.3 mm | 390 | 365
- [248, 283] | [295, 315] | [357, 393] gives -1.0 mm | 347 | 347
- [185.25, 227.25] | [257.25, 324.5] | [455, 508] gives 7.3 mm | 395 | 409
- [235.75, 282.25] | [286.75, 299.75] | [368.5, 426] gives -0.1 mm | 353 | 347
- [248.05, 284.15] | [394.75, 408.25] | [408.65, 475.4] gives 1.3 mm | 348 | 386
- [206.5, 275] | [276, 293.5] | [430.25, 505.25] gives 0.5 mm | 369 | 404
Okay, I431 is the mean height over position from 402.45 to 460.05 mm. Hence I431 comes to 372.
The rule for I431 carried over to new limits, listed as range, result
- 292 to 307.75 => 364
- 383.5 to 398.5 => 350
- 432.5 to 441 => 382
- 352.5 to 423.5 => 349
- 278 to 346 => 358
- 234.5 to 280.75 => 352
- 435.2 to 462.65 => 395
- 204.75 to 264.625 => 374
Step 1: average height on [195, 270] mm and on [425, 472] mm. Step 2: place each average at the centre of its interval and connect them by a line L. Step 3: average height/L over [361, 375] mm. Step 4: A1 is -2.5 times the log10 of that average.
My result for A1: 0.15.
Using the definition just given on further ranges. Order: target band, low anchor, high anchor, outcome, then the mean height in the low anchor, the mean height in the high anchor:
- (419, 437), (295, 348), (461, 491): 0.07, 355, 411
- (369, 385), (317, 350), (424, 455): 0.07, 350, 387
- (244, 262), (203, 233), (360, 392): 0.11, 394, 347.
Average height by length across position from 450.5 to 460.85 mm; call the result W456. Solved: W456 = 402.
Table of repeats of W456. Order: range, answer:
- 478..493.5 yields 408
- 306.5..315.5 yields 366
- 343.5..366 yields 358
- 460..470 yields 423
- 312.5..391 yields 351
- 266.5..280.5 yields 349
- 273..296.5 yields 360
